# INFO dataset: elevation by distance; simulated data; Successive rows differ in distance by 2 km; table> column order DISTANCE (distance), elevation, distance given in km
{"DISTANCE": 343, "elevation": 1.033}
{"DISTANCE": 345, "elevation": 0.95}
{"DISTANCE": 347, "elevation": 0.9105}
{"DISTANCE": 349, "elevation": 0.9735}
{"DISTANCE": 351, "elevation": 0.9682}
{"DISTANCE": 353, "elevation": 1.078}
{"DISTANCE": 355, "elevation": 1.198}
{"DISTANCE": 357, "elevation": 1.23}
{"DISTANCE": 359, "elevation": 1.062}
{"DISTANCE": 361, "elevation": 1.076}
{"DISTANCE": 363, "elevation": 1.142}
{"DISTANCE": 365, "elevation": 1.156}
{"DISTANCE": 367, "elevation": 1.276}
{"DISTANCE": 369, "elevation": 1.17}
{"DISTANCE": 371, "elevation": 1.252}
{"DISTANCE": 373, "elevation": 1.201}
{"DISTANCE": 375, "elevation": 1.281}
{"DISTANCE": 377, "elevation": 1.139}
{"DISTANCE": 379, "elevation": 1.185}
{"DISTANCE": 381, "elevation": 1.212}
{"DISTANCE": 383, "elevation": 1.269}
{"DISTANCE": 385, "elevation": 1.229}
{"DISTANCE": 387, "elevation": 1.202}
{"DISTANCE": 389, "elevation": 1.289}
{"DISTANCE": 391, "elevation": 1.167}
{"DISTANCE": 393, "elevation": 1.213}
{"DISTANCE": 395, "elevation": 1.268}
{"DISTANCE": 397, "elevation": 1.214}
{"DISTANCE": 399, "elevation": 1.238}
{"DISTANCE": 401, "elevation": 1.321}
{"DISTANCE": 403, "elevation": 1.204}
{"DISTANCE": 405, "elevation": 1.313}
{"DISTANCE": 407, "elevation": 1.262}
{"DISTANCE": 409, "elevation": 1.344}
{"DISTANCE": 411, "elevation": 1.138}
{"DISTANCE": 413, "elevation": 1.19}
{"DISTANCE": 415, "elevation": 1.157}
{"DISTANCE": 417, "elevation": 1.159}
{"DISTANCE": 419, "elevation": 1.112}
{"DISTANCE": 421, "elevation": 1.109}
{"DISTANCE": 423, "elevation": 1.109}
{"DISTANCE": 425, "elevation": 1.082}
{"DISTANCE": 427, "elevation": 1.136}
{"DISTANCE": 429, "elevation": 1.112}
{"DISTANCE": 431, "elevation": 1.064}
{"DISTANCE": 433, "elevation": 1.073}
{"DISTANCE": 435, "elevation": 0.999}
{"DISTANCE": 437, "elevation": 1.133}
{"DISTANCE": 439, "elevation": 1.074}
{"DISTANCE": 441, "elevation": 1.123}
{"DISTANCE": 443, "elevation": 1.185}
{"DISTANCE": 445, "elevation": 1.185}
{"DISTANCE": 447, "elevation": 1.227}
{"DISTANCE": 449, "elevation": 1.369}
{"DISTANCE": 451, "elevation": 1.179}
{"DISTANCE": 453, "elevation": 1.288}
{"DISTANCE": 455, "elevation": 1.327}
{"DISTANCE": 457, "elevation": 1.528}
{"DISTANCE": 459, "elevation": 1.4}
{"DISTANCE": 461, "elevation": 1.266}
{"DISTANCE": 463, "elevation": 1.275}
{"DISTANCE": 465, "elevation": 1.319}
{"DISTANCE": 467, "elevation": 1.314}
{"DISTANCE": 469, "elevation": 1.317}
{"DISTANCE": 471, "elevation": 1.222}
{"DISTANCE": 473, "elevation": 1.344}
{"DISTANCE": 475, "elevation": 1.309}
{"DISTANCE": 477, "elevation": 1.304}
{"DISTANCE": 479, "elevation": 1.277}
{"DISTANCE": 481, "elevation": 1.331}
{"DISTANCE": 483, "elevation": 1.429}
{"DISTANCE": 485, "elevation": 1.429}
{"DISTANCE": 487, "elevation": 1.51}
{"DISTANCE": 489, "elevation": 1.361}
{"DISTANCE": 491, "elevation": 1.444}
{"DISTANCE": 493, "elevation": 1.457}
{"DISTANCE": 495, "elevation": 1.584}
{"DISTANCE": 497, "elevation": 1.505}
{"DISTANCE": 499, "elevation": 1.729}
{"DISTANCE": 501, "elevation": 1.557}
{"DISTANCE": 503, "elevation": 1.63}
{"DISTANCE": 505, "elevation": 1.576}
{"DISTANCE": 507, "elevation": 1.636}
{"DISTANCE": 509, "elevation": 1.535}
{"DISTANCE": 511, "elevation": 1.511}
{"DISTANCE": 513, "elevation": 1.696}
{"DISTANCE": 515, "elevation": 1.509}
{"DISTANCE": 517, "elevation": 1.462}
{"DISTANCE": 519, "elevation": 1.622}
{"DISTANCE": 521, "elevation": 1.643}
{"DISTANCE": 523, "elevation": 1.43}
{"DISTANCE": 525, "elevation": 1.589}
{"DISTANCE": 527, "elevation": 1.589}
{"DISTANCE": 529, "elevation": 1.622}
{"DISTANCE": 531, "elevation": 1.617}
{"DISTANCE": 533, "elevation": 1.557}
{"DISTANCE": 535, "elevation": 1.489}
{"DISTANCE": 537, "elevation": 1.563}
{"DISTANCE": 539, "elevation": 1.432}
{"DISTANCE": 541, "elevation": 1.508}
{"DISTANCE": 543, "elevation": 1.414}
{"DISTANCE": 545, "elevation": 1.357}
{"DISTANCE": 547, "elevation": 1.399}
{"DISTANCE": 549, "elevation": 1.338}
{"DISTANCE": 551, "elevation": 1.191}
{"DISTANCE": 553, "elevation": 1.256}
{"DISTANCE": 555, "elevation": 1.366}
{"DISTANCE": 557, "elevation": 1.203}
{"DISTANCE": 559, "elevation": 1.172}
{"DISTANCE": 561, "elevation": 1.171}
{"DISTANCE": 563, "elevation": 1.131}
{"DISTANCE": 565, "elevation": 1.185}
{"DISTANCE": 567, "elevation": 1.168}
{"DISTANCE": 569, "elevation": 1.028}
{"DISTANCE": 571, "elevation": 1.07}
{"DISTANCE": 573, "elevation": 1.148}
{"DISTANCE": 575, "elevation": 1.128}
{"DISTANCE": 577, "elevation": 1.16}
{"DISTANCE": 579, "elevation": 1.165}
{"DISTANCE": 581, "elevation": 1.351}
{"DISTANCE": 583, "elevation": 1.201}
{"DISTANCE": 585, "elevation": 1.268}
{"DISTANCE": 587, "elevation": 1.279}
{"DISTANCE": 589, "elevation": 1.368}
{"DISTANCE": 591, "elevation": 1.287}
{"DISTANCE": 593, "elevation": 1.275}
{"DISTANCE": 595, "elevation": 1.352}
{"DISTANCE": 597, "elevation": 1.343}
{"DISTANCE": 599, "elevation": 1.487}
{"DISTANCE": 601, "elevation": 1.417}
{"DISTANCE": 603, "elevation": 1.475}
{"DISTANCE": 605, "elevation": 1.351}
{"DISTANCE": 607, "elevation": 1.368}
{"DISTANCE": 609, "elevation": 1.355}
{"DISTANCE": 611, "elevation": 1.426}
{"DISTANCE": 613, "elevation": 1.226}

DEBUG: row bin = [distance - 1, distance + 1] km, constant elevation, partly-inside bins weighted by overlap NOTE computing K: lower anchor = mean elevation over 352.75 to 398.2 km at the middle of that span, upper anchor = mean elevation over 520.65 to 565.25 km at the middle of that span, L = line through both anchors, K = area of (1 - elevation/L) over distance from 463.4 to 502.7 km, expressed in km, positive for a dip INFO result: -2.4 km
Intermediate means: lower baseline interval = 1.2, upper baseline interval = 1.4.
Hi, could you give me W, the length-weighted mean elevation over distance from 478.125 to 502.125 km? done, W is 1.47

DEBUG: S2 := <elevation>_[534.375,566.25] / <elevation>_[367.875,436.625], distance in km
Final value 1.1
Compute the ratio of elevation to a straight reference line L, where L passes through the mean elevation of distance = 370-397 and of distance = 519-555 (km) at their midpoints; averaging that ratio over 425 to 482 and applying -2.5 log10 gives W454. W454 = 0.09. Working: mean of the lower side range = 1.22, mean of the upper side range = 1.47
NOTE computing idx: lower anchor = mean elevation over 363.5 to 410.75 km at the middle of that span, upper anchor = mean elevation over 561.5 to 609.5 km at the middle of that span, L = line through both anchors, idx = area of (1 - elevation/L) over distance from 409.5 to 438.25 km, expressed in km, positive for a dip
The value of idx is 2.8 km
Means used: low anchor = 1.23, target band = 1.12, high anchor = 1.26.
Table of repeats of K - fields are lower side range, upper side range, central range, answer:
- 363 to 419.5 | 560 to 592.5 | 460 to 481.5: -1.6 km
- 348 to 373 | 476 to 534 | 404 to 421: 0.9 km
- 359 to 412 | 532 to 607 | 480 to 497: -2.5 km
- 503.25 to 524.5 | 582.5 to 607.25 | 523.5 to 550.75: 0.3 km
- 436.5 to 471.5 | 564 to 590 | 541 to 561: -1.6 km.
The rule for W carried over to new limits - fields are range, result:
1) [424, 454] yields 1.15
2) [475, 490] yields 1.37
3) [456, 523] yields 1.46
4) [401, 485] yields 1.23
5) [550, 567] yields 1.21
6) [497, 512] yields 1.59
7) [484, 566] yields 1.46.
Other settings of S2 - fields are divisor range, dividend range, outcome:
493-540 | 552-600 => 0.79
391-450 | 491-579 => 1.20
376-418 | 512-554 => 1.22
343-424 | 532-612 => 1.11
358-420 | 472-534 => 1.25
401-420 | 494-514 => 1.31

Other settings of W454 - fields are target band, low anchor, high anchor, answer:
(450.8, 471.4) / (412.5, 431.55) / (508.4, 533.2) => -0.02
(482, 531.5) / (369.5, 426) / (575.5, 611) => -0.21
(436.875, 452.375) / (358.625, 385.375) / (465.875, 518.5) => 0.14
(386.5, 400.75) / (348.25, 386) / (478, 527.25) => 0.00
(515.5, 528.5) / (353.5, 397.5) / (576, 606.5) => -0.21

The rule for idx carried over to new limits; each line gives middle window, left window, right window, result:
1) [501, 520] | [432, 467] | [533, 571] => -4.50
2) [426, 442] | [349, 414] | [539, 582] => 1.60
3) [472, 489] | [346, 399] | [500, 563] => 0.07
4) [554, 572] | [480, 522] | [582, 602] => 2.94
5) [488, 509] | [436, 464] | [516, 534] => -1.27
